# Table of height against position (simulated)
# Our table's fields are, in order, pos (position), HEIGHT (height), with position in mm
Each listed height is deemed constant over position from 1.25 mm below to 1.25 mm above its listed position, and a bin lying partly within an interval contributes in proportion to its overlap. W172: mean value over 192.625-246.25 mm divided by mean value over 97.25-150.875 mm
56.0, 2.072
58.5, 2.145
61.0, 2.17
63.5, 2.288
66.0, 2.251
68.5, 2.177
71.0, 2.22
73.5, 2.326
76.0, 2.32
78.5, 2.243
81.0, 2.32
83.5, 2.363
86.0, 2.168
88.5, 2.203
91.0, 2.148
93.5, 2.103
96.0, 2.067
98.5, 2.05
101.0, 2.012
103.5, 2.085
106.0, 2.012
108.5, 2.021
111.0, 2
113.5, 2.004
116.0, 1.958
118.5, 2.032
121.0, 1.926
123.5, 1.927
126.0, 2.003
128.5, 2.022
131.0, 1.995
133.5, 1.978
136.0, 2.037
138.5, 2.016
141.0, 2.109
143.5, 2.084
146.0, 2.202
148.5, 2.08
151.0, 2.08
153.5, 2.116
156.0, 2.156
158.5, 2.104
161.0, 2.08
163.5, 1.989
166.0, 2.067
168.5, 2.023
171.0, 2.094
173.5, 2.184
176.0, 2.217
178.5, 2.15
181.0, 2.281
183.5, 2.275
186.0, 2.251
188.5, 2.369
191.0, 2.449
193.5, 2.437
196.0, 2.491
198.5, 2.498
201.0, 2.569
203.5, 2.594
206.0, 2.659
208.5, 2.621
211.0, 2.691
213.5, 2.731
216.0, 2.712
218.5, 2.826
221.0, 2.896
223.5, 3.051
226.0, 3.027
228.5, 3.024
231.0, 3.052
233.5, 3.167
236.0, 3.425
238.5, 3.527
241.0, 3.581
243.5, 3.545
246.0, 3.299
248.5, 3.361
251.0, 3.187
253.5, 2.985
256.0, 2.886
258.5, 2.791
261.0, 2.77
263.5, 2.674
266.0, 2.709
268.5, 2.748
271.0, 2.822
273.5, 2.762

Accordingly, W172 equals 1.4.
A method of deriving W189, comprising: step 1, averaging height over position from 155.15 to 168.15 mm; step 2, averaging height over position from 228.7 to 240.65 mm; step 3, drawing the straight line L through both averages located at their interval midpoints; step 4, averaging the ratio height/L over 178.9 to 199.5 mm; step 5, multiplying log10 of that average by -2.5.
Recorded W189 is 0.07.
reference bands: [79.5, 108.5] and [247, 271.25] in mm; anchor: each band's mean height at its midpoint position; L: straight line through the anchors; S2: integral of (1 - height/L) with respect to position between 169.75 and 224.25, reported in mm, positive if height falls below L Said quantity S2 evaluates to 2.5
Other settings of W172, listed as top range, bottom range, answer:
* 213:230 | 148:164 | 1.39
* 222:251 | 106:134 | 1.64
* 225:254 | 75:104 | 1.51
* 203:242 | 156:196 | 1.35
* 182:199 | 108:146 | 1.19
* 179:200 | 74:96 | 1.07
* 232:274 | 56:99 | 1.39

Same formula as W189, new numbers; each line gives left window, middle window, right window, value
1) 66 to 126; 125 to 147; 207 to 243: 0.17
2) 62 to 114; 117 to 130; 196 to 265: 0.19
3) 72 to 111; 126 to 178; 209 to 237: 0.21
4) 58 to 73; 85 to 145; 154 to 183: 0.07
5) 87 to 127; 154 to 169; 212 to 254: 0.21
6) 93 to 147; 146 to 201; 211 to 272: 0.12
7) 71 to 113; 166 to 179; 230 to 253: 0.30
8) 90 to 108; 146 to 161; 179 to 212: 0.09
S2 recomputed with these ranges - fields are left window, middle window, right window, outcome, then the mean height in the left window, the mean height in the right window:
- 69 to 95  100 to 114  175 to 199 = 1.5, 2.24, 2.34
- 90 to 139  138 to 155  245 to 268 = 1.0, 2.02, 2.95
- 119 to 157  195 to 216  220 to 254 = 1.8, 2.05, 3.23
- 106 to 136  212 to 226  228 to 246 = 1.2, 1.99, 3.34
